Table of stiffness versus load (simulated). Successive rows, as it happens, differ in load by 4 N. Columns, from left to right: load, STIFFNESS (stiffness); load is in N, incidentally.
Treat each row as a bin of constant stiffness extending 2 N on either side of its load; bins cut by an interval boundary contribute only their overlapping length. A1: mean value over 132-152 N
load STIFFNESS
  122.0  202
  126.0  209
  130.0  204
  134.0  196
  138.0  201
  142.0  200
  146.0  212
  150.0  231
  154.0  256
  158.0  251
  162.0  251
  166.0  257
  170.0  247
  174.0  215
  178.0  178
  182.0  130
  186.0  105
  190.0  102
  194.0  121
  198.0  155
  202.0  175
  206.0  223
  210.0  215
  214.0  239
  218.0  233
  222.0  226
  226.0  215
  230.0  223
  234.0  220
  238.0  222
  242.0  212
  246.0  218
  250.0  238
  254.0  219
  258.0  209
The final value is 208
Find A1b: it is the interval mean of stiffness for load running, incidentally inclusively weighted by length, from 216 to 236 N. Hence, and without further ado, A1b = 223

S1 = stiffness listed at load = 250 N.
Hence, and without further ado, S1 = 238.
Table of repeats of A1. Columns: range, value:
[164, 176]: 240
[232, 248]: 218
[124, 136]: 203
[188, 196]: 112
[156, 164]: 251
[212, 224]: 233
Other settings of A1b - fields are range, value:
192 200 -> 138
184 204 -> 132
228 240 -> 222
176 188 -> 138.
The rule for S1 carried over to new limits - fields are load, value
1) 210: 215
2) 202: 175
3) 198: 155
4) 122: 202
